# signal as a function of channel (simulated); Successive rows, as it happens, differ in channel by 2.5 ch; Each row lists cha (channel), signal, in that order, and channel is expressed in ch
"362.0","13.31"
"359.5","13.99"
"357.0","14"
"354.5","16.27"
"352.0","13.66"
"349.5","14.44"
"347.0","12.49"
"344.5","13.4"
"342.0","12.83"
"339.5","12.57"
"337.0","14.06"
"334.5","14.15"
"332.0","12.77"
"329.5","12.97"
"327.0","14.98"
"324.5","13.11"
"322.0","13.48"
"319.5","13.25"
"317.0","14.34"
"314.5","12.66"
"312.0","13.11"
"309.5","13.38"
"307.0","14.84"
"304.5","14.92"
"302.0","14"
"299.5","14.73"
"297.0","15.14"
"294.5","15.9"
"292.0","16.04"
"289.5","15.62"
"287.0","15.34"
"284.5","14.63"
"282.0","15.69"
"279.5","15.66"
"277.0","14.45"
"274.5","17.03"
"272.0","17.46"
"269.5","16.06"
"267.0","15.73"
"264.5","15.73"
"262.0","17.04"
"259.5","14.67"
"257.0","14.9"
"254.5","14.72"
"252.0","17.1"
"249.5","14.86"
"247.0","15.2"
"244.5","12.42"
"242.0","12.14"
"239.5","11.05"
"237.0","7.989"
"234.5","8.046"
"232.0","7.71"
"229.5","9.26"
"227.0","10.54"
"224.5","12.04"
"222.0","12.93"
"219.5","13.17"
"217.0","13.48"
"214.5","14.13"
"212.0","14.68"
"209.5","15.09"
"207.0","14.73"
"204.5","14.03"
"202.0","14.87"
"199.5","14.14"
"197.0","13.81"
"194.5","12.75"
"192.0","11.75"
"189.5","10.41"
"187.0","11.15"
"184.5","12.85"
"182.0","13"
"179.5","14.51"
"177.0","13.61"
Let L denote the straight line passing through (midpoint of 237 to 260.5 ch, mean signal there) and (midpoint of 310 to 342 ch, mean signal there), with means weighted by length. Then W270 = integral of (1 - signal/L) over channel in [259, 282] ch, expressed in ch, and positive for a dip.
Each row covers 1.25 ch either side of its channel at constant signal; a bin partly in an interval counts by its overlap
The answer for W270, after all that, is -3.90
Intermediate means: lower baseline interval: 13.8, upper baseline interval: 13.4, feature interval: 16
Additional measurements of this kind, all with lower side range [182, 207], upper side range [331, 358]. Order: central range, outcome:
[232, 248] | 2.89 ch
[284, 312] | -2.94 ch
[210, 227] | -0.25 ch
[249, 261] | -1.86 ch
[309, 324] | 0.23 ch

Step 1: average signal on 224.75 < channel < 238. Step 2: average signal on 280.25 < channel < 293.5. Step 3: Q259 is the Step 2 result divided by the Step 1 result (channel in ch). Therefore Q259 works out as 1.72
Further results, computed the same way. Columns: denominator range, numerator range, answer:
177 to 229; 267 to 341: 1.11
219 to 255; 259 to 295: 1.33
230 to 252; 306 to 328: 1.19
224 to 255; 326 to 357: 1.17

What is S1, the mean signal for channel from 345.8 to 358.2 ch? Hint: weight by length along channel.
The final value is 14.2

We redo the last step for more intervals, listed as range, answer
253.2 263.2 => 15.3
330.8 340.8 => 13.4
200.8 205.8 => 14.4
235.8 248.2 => 11.8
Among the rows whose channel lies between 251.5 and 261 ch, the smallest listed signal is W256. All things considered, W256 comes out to 14.67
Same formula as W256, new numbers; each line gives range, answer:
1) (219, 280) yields 7.71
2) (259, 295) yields 14.45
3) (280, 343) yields 12.57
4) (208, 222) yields 12.93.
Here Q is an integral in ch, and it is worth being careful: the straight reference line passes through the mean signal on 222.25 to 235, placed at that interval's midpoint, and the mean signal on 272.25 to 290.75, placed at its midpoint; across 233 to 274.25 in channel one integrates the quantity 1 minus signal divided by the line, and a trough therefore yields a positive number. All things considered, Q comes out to -4.6 ch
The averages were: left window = 9.87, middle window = 14.1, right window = 15.6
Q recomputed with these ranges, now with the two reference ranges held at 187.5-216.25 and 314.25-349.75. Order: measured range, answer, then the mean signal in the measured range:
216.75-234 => 3.2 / 11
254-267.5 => -2.0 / 15.5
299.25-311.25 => -0.7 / 14.3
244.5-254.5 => -1.2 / 15.2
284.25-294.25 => -1.5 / 15.5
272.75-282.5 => -1.7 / 15.8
